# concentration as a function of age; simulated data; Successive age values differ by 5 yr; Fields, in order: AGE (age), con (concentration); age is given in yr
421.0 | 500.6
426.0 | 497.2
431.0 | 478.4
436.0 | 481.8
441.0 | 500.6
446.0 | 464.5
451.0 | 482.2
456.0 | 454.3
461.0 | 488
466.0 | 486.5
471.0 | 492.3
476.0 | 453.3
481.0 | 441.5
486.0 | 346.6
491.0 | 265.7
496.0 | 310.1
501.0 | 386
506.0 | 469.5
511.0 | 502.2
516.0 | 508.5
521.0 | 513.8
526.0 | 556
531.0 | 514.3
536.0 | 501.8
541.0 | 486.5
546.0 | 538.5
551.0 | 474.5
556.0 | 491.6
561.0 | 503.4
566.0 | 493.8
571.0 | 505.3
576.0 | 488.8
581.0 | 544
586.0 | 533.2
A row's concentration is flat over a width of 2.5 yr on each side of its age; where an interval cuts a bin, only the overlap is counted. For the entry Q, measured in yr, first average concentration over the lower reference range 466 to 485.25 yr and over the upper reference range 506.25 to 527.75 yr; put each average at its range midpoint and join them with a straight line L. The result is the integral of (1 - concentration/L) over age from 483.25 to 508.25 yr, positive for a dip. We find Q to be 6.7 yr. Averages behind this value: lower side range 455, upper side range 514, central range 355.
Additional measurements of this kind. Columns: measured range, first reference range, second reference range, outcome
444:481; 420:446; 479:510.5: -3.2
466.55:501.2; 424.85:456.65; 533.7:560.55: 6.9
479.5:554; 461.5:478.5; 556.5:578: 5.1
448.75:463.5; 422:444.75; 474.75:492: -1.2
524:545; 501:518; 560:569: -1.2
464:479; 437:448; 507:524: 0.5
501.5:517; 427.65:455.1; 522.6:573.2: 0.6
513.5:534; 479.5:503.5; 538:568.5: -4.7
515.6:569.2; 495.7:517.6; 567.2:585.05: -3.2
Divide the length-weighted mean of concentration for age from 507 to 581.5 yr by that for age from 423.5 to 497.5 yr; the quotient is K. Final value 1.14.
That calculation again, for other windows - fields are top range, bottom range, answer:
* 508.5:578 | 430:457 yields 1.06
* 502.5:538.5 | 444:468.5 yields 1.06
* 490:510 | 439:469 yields 0.78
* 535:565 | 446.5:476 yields 1.05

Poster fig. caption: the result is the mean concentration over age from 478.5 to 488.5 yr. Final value 394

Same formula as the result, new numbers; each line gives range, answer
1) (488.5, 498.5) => 288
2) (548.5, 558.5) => 483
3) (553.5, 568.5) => 496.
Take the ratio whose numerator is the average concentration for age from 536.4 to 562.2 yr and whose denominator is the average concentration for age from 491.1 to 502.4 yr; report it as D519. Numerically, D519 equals 1.5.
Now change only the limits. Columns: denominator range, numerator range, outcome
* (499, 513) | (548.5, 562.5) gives 1.08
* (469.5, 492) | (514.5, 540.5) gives 1.28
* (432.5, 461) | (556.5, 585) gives 1.06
